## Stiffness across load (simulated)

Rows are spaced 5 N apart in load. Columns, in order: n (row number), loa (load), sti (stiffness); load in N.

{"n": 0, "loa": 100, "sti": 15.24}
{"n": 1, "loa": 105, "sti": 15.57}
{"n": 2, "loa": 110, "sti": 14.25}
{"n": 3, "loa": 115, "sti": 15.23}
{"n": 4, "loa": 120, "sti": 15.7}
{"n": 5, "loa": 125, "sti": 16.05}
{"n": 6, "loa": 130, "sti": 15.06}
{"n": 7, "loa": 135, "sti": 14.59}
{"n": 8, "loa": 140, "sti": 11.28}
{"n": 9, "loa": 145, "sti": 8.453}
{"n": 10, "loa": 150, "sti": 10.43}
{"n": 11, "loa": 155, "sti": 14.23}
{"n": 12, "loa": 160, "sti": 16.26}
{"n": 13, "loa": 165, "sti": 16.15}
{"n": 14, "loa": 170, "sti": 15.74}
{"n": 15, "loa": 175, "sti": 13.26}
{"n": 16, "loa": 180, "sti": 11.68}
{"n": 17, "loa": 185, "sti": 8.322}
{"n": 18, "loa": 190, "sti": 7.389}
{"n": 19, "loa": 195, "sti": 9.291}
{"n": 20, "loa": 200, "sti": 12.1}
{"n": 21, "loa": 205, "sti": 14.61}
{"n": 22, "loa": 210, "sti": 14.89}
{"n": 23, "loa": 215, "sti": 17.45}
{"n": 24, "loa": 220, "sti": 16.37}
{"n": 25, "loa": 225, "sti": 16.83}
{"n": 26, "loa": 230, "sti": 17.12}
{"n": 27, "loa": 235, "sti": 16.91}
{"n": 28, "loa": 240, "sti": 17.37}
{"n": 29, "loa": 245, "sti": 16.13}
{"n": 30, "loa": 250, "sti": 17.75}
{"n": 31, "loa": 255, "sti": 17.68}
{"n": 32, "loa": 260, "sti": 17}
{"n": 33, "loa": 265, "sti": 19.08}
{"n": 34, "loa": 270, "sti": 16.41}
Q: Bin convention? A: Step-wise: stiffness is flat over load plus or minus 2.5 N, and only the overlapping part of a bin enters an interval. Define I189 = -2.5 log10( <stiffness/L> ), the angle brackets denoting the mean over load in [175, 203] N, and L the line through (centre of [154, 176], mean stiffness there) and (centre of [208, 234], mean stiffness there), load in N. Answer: 0.48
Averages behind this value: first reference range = 15.3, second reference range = 16.6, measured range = 10.2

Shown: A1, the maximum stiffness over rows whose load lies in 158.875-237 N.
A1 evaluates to 17.45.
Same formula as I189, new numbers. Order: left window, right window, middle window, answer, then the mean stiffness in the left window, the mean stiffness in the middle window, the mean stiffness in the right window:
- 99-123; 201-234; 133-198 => 0.28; 15.2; 12.1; 16.1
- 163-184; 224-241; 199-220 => 0.05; 13.7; 15.1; 17.1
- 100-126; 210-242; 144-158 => 0.35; 15.3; 11.5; 16.8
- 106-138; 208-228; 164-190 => 0.27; 15.1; 12.3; 16.4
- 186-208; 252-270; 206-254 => -0.17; 10.8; 16.7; 17.7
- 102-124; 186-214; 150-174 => -0.13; 15.2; 14.9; 11.8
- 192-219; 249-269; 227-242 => -0.08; 13.7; 17.1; 17.8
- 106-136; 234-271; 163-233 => 0.20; 15.2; 13.7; 17.3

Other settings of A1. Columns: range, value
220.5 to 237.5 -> 17.12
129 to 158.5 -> 15.06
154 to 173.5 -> 16.26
